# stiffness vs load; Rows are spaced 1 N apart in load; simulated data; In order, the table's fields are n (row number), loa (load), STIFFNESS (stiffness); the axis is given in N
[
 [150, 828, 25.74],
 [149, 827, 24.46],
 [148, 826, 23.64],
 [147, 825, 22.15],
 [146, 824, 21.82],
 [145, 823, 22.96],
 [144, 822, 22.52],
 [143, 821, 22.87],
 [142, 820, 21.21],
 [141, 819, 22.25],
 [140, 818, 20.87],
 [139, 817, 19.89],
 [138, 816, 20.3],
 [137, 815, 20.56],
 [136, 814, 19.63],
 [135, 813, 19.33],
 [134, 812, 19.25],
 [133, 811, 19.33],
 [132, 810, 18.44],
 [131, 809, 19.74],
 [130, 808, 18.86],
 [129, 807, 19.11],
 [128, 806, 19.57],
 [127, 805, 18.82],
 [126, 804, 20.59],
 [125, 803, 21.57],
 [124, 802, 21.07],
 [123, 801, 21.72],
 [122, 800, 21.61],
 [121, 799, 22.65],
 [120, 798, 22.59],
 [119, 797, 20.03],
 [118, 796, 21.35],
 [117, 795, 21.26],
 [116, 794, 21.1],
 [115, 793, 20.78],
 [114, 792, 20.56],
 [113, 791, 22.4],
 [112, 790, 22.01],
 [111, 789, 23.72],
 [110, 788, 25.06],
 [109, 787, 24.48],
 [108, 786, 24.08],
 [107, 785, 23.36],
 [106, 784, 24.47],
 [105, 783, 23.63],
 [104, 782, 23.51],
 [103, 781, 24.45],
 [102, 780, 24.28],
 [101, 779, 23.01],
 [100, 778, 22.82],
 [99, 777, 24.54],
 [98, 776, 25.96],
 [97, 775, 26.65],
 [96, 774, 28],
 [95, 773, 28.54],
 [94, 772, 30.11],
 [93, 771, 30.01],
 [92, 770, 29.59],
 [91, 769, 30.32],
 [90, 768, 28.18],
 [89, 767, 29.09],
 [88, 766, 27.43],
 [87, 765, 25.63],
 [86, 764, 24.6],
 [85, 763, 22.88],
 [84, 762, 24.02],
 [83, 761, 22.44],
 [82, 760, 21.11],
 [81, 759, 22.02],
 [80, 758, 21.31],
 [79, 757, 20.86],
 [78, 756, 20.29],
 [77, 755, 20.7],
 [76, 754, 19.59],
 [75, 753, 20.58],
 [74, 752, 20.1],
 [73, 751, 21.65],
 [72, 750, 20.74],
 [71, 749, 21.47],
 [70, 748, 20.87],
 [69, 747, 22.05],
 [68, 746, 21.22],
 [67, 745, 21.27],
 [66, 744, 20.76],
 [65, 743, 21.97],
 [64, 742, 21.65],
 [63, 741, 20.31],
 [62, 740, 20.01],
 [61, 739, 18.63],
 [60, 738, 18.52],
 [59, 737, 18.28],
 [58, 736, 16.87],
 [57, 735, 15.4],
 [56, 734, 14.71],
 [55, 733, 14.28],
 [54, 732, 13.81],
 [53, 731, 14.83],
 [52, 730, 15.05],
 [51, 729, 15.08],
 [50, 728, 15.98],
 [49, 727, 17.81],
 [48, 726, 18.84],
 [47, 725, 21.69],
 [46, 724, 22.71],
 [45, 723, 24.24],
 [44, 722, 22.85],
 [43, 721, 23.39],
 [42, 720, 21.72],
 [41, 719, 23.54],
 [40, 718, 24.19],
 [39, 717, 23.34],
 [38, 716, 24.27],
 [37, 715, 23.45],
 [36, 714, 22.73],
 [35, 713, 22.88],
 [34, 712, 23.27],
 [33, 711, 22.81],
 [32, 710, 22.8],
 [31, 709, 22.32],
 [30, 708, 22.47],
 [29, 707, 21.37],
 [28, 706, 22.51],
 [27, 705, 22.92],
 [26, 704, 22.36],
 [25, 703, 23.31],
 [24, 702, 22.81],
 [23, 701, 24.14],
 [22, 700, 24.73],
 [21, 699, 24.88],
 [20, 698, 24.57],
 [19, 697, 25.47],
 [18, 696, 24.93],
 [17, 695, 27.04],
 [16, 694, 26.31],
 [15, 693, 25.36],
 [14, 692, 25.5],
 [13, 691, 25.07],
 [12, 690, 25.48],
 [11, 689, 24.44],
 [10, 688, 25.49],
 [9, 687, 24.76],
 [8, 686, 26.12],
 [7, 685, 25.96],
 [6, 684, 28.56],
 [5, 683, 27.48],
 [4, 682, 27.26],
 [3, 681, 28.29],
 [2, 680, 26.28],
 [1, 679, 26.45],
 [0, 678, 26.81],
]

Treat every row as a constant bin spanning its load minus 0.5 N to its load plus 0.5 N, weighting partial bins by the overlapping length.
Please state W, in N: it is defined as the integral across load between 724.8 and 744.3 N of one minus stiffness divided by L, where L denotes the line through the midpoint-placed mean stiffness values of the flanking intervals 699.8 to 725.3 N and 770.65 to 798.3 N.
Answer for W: 4.8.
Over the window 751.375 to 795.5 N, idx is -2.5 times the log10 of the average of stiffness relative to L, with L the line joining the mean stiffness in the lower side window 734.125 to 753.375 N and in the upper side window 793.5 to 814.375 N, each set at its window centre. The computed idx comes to -0.19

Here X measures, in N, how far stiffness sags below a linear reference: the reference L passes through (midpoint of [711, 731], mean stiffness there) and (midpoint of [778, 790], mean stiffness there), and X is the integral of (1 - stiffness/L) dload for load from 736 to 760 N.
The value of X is 2.0 N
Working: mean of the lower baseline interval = 21.3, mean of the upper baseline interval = 23.9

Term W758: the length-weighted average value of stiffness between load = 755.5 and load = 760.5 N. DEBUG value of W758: 21.1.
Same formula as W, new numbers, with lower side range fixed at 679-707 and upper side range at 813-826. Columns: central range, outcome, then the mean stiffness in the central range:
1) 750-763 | 1.1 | 21.3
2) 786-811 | 0.9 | 21.2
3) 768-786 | -2.7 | 26.1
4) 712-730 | 2.1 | 21.5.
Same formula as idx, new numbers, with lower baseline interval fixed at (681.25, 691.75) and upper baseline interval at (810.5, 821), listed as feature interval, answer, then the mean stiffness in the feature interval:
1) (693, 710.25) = 0.069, 23.9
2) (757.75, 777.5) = -0.165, 26.2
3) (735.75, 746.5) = 0.182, 20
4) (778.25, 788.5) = -0.104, 24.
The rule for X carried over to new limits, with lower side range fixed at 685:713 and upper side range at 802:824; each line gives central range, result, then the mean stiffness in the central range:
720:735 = 3.24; 18.3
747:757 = 0.76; 20.7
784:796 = -0.83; 22.6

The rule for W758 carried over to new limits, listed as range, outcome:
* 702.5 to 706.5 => 22.8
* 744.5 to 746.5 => 21.2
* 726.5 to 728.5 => 16.9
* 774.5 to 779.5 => 24.6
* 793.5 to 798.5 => 21.3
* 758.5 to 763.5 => 22.5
